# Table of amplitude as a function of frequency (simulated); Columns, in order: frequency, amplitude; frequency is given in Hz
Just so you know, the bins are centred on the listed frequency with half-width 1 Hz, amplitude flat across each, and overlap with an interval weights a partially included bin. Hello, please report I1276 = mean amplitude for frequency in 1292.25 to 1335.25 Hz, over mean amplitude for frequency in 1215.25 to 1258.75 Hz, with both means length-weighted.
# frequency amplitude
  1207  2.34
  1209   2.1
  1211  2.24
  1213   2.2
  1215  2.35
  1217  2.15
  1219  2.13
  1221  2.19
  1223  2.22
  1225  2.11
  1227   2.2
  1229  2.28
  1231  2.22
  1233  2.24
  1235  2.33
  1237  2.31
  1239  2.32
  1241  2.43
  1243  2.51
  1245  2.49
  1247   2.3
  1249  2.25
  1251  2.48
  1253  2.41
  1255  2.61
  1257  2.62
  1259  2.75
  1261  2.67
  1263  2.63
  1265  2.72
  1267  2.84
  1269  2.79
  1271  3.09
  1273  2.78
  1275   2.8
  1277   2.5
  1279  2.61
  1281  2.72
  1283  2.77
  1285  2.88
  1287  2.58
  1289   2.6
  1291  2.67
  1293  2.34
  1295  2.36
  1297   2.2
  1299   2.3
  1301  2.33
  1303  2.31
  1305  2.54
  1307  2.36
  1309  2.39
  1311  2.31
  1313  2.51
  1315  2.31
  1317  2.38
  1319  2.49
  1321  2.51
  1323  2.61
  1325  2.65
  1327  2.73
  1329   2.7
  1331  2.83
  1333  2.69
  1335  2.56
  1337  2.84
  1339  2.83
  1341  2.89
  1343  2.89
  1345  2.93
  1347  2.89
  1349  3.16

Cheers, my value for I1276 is 1.1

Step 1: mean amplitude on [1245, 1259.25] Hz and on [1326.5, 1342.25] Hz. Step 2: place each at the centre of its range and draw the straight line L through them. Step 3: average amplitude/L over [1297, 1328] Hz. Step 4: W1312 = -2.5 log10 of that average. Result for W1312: 0.10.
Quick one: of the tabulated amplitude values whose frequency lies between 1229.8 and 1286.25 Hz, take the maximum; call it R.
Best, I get 3.09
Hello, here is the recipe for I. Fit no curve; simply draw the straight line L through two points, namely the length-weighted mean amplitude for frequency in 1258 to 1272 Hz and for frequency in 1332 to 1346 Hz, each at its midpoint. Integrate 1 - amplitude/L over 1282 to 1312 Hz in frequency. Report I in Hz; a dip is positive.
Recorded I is 3.5 Hz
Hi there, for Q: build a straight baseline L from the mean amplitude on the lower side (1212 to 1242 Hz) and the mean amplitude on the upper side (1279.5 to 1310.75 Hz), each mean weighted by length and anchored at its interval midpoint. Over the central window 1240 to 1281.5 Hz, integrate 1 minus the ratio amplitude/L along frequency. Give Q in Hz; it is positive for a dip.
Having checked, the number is -4.4 Hz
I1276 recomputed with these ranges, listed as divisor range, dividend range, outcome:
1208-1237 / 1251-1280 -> 1.22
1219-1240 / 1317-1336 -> 1.17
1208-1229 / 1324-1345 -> 1.26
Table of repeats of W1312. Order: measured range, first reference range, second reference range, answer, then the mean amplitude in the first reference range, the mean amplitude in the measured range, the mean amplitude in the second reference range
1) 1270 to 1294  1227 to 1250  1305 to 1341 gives -0.10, 2.33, 2.7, 2.58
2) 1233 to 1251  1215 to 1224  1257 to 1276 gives 0.05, 2.19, 2.37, 2.78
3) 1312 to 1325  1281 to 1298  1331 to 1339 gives 0.08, 2.56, 2.48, 2.73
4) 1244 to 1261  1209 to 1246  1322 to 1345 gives -0.05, 2.27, 2.5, 2.76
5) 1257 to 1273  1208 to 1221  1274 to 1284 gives -0.08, 2.19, 2.77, 2.68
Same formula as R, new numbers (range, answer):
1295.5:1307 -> 2.54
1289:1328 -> 2.73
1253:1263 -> 2.75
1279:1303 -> 2.88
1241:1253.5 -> 2.51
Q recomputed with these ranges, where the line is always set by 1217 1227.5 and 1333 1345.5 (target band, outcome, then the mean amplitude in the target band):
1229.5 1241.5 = -0.33 Hz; 2.3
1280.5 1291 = -0.80 Hz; 2.71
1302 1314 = 1.06 Hz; 2.4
